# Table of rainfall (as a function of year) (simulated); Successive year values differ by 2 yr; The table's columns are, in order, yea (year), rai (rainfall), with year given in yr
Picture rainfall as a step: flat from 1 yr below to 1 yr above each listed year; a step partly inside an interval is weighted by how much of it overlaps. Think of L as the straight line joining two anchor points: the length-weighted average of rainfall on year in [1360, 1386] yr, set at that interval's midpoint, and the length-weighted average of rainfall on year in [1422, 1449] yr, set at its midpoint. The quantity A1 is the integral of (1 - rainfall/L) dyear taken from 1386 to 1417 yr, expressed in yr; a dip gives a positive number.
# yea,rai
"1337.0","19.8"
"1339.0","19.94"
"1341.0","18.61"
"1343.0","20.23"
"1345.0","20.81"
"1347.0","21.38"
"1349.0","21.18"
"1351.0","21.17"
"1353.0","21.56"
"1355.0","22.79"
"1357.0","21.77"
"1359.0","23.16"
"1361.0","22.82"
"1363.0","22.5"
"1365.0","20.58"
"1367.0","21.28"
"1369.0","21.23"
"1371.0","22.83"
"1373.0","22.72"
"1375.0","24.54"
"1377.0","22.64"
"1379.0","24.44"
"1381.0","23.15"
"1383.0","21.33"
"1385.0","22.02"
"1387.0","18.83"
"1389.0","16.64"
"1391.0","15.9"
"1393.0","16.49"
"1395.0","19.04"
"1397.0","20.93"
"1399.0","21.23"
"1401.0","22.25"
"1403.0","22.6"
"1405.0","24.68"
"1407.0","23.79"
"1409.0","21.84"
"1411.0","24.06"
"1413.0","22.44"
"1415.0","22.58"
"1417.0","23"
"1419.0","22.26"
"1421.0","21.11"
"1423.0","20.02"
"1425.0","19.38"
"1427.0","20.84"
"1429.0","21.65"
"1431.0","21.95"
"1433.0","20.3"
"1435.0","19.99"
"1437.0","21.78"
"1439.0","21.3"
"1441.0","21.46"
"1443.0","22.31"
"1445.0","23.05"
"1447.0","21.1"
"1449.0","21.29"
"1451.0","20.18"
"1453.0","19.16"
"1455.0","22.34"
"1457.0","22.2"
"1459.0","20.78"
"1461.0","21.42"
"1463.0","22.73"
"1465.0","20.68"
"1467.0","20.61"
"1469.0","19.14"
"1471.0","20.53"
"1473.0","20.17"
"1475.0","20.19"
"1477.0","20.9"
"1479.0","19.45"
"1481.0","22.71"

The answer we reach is 1.3 yr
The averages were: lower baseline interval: 22.5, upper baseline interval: 21.2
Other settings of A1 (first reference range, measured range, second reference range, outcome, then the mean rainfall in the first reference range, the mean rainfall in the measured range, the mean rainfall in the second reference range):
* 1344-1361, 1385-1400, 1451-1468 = 2.0 yr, 21.8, 18.7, 21.2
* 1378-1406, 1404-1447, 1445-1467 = -1.9 yr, 20.7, 21.9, 21.2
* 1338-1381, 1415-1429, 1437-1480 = 0.1 yr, 21.8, 21.2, 21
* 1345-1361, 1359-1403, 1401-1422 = 2.2 yr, 21.9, 21.2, 22.8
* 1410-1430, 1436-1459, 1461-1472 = -0.3 yr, 21.7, 21.4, 20.8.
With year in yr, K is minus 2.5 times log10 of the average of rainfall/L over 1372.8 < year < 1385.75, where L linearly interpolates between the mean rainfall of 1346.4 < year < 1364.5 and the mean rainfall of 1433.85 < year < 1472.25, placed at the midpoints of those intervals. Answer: -0.06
